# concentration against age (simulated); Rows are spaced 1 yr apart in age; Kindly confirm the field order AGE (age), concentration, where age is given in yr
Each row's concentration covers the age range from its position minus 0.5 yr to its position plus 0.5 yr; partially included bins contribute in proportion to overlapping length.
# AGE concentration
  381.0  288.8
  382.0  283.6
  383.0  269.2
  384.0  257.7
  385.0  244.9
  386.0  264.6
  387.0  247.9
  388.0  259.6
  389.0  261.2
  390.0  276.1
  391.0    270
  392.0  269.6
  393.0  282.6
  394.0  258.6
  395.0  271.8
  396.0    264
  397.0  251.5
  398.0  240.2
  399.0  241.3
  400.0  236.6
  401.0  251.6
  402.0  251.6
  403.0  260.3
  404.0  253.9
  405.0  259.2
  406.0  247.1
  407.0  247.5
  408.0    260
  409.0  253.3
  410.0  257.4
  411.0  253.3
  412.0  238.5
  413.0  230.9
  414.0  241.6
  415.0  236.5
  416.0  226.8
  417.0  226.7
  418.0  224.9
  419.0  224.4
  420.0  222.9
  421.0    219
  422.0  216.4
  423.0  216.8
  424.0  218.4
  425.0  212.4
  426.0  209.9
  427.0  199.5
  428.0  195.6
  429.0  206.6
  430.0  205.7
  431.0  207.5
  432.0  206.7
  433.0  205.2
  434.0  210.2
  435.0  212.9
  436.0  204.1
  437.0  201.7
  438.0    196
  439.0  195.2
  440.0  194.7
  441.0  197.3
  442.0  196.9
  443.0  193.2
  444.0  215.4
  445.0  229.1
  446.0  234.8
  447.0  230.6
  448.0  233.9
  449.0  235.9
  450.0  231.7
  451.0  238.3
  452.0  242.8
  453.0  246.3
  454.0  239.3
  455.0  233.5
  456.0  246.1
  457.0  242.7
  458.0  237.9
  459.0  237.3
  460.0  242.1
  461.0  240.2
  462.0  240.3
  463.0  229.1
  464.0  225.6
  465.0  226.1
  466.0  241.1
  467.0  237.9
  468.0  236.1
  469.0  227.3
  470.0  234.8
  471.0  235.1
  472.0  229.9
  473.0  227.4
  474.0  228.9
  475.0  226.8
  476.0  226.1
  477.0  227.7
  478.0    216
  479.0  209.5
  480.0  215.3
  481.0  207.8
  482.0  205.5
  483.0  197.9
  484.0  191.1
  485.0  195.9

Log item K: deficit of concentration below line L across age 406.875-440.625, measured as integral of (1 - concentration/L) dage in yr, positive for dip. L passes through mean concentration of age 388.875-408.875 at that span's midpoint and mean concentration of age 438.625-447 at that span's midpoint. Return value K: 1.6 yr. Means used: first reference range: 258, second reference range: 209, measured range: 220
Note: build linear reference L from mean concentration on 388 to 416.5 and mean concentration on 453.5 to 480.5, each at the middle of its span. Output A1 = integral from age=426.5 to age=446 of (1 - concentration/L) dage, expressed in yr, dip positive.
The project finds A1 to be 3.0 yr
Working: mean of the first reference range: 253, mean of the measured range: 205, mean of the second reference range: 232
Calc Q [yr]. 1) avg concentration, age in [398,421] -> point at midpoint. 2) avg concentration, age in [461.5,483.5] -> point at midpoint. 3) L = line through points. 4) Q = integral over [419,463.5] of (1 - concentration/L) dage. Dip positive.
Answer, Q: 2.6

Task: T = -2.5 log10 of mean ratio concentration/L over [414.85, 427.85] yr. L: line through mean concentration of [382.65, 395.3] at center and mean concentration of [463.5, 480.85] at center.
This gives 0.15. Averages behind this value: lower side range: 264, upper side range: 227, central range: 218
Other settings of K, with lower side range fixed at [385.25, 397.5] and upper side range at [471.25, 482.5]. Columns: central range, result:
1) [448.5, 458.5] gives -0.30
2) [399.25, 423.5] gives 1.37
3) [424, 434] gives 1.58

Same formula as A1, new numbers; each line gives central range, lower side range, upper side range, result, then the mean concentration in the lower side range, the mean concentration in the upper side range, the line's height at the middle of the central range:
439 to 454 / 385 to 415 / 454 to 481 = 1.00 yr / 255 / 231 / 239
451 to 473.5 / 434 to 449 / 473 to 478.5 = -1.74 yr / 211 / 225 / 220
